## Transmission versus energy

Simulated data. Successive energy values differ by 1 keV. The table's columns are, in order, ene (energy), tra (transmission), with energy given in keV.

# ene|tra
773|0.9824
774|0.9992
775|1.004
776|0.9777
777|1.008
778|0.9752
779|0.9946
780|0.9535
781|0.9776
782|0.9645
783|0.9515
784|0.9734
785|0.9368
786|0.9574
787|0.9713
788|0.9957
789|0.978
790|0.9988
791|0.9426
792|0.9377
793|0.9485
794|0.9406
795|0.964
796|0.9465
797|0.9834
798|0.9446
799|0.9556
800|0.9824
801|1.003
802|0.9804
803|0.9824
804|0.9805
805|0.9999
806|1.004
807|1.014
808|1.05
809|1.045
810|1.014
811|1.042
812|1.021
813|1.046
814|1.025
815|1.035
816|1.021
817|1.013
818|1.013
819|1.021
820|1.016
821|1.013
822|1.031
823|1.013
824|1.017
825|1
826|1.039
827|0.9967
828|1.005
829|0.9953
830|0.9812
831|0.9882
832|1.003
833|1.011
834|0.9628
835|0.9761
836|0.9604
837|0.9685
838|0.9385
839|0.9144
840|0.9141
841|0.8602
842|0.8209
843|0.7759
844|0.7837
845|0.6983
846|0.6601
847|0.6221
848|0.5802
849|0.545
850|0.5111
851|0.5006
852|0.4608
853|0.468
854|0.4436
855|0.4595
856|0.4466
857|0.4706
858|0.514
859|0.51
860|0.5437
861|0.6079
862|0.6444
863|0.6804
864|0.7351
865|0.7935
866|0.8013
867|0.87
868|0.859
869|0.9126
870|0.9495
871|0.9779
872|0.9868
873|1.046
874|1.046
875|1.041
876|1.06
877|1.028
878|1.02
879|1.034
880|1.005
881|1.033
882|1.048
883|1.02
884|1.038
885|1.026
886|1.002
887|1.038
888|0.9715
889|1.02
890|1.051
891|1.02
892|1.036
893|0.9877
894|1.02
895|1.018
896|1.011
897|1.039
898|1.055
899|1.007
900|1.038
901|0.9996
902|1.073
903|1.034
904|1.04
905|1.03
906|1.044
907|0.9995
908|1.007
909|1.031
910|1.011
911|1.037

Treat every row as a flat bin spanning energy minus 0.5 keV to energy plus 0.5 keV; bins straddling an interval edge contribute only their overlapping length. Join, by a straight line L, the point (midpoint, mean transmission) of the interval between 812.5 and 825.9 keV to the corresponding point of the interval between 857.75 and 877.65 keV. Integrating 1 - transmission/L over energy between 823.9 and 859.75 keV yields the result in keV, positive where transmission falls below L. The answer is 6.7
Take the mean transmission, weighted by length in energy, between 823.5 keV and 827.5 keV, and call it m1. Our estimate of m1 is 1.01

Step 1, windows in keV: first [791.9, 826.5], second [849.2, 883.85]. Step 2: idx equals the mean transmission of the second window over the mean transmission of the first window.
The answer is 0.78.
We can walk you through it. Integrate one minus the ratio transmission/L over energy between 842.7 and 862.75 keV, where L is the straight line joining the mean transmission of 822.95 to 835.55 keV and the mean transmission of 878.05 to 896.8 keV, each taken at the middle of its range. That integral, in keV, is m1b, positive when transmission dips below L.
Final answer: 8.9 keV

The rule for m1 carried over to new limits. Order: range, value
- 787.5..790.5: 0.991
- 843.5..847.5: 0.691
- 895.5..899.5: 1.03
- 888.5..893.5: 1.02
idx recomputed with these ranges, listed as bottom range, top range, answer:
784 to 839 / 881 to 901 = 1.03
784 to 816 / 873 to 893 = 1.04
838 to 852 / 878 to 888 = 1.45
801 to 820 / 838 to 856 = 0.64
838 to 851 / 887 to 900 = 1.41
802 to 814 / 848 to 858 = 0.48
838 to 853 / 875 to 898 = 1.49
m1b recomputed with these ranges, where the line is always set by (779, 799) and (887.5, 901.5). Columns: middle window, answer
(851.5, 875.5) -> 6.8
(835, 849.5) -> 2.9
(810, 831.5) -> -0.8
